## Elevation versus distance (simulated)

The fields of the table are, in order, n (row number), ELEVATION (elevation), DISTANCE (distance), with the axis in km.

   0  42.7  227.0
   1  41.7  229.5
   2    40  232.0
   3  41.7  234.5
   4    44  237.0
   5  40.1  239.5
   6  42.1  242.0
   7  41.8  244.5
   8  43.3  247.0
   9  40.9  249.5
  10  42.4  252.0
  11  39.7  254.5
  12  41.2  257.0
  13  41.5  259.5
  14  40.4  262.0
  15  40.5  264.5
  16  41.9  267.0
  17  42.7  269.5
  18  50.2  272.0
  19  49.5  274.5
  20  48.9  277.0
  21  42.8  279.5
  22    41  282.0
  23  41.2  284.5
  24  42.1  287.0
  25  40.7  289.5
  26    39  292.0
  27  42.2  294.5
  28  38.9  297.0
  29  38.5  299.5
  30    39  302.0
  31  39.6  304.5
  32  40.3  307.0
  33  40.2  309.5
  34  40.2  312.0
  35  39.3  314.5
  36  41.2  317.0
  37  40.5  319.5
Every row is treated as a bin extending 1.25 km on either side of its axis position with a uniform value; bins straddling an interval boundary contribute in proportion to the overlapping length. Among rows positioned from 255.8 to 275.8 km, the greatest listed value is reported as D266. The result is 50.2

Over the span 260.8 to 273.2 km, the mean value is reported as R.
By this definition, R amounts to 43.1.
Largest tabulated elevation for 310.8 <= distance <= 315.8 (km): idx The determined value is 40.2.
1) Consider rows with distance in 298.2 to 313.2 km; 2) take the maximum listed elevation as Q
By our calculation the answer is 40.3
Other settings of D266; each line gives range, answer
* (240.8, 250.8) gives 43.3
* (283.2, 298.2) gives 42.2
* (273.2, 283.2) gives 49.5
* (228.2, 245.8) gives 44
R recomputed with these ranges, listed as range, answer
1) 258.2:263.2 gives 41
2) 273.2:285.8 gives 44.7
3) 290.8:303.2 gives 39.5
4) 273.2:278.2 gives 49.2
